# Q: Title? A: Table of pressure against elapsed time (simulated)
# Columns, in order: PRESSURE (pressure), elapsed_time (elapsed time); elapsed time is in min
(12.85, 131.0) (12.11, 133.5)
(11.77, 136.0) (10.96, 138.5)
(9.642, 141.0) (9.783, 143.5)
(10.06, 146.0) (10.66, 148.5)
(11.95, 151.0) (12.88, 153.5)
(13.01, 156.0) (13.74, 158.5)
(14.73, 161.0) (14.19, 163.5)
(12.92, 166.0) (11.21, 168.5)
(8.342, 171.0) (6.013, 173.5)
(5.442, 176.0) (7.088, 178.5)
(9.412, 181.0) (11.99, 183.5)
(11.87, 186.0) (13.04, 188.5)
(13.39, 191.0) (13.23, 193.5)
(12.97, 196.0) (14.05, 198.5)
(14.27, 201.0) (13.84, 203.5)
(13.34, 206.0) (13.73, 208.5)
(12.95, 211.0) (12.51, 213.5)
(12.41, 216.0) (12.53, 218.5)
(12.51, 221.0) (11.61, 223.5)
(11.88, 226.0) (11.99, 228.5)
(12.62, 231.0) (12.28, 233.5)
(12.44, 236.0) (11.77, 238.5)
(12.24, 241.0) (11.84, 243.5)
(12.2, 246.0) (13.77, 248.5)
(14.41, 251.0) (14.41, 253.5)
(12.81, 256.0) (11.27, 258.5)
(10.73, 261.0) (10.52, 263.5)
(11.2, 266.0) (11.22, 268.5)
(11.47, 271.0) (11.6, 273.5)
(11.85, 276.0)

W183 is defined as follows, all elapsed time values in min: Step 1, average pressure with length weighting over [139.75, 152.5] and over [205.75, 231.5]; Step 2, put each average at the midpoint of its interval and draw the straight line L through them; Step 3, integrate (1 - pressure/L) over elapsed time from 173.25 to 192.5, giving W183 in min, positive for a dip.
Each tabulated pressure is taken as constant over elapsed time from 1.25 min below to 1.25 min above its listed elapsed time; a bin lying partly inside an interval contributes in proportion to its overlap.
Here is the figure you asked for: 2.5 min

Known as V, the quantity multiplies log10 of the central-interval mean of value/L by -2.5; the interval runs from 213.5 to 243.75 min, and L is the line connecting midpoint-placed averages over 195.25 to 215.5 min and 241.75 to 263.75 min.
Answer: 0.07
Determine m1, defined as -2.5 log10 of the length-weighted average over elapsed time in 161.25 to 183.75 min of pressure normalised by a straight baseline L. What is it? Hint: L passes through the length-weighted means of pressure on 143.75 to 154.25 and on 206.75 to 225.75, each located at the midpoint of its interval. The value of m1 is 0.19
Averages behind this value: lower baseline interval 11.2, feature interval 9.74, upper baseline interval 12.6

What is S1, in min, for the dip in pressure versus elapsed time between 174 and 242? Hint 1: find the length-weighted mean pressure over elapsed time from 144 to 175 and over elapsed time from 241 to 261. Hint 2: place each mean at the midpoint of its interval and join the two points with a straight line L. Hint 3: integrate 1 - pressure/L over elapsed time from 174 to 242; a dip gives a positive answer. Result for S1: 0.8 min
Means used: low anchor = 11.5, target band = 12.1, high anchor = 12.8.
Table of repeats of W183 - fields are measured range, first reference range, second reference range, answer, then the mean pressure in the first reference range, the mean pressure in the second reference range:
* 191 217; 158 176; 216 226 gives -3.30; 11.1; 12.2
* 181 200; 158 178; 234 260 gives -2.61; 10.6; 12.7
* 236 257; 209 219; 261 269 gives -2.47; 12.7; 10.9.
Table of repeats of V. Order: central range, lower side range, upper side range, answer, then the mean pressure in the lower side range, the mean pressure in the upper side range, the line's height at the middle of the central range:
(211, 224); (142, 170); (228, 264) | -0.006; 12.2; 12.4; 12.3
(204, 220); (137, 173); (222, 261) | -0.069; 11.6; 12.4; 12.2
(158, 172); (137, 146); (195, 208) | -0.092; 10.2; 13.7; 11.6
